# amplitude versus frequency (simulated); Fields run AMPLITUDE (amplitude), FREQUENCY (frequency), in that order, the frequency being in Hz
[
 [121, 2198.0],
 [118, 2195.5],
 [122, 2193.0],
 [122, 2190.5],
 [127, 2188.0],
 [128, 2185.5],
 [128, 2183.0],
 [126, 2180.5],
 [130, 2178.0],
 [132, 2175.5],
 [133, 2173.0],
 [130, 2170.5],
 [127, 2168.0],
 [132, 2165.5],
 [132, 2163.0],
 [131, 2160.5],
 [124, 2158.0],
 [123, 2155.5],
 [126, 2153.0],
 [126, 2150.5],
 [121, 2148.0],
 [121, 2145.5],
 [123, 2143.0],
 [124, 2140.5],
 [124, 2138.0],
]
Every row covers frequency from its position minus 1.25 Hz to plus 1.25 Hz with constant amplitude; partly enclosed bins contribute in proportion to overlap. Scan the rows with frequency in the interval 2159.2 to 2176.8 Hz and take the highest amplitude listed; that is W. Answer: 133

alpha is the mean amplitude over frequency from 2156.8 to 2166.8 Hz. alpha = 130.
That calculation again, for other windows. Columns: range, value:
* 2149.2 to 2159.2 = 125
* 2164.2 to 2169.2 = 130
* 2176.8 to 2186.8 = 128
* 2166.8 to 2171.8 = 129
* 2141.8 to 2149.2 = 122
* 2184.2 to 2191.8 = 126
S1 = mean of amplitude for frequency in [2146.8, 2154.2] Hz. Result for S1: 124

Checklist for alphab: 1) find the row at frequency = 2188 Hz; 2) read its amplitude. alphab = 127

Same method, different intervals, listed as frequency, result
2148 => 121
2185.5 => 128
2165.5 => 132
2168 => 127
